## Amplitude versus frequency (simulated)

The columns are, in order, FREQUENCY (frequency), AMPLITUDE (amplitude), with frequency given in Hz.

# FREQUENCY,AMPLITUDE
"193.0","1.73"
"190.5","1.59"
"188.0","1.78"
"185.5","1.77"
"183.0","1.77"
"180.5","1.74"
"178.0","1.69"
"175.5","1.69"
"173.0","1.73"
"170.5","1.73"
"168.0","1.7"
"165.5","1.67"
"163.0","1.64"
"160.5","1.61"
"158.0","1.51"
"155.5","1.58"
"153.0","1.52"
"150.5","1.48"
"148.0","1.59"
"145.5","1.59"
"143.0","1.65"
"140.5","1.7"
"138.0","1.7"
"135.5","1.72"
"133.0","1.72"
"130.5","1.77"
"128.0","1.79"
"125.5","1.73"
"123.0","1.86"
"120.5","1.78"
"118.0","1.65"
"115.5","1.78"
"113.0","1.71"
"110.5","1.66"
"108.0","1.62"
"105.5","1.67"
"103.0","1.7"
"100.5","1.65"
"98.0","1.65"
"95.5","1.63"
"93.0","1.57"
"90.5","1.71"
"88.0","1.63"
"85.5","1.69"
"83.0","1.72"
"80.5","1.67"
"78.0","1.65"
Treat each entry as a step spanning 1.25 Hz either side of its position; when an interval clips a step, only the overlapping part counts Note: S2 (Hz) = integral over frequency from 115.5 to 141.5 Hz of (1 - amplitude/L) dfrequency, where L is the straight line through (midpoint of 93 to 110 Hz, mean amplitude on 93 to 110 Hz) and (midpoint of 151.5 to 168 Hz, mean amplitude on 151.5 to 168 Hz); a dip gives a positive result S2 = -1.9 Hz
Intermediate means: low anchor 1.65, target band 1.74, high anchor 1.6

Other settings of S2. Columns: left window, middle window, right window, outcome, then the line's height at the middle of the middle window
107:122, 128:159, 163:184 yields 1.3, 1.71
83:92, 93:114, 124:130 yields 0.7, 1.71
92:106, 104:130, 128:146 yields -0.8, 1.67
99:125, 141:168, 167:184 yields 2.0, 1.72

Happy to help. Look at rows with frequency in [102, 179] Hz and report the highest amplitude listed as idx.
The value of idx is 1.86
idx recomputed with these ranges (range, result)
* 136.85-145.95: 1.7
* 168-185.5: 1.77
